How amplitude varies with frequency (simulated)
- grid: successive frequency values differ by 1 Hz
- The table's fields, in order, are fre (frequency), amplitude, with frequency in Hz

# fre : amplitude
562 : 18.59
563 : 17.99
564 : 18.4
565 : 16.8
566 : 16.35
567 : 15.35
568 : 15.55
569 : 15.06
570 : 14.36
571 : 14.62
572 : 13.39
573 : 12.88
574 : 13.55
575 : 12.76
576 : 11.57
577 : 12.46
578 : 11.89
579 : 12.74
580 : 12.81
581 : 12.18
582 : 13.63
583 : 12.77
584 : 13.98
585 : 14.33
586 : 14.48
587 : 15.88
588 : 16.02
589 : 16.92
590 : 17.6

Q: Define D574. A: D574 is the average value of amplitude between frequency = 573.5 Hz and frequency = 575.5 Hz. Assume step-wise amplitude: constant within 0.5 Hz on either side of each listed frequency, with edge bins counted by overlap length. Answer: 13.2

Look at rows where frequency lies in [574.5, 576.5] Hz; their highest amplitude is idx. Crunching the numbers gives 12.76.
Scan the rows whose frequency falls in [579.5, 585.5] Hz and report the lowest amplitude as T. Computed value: 12.18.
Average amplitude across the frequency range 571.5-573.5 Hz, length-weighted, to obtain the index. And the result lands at 13.1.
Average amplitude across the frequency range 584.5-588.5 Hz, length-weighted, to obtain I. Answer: 15.2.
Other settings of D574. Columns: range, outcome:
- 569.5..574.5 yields 13.8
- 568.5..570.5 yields 14.7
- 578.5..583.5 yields 12.8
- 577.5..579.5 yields 12.3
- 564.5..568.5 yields 16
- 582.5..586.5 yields 13.9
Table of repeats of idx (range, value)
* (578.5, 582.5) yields 13.63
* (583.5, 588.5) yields 16.02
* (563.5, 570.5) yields 18.4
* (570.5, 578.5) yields 14.62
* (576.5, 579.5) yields 12.74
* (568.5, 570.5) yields 15.06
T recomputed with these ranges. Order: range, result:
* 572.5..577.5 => 11.57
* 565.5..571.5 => 14.36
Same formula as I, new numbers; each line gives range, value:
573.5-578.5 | 12.4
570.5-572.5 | 14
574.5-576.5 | 12.2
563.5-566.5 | 17.2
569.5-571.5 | 14.5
